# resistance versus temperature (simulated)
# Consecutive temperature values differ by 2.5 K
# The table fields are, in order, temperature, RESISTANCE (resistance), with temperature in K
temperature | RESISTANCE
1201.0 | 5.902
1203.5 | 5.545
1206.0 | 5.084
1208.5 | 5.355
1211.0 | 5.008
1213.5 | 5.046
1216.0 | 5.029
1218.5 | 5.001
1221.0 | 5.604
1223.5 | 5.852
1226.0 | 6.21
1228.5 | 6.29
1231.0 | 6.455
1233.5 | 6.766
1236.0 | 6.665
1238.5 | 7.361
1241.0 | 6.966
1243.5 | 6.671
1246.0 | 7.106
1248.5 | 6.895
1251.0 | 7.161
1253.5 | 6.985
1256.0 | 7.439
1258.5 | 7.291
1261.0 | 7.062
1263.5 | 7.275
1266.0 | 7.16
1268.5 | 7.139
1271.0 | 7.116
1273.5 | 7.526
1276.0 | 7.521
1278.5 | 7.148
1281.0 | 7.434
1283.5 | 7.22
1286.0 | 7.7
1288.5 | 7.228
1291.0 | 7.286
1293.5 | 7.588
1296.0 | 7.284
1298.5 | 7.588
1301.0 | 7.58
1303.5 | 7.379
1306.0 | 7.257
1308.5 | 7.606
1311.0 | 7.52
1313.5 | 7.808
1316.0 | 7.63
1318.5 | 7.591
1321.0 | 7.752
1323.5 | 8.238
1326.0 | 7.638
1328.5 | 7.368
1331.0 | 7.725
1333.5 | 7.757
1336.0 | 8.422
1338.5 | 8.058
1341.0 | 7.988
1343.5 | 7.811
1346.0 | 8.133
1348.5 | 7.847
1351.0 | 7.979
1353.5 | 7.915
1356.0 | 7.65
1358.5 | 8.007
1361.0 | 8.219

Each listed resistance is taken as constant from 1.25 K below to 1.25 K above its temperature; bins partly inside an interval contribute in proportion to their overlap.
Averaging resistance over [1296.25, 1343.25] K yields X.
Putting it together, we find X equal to 7.71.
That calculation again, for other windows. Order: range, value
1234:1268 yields 7.07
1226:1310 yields 7.17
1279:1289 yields 7.39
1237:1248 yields 7.01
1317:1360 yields 7.88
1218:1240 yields 6.3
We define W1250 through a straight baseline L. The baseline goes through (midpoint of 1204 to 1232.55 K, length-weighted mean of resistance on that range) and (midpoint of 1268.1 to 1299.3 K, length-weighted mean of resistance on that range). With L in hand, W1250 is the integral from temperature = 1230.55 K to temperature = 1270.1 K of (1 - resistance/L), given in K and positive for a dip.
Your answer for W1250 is -3.7 K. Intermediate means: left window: 5.55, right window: 7.37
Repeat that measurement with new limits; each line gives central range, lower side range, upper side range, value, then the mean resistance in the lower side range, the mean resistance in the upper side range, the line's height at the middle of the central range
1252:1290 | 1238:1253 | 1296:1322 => -0.3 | 7.01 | 7.56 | 7.23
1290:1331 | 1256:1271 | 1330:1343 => 0.7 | 7.2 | 7.98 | 7.71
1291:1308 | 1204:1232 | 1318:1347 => -0.6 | 5.53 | 7.88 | 7.2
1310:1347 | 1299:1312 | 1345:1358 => -0.7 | 7.47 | 7.91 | 7.69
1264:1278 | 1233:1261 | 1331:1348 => 0.0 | 7.04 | 8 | 7.29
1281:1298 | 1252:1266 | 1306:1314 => 0.1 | 7.21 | 7.57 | 7.42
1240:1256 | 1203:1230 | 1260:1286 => -1.3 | 5.46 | 7.28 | 6.48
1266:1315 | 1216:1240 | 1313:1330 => -1.4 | 6.19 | 7.71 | 7.21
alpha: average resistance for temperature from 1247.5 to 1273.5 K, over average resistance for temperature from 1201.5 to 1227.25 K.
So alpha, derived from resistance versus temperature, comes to 1.33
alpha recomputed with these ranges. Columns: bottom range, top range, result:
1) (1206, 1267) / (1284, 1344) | 1.19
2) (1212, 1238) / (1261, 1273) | 1.21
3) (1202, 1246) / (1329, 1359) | 1.33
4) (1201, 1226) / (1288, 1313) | 1.39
